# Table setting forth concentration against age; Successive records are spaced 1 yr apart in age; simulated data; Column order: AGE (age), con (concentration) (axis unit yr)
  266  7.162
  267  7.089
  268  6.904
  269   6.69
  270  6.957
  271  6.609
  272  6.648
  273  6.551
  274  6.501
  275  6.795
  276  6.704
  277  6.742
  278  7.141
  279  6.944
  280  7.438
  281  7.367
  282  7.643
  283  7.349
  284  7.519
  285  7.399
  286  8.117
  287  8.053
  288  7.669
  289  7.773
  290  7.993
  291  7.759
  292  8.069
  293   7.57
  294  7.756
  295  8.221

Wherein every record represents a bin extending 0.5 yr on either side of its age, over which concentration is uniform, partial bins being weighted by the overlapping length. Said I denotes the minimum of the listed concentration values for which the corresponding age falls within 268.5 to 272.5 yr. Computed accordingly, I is 6.609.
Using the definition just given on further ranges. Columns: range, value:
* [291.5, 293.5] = 7.57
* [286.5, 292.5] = 7.669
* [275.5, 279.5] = 6.704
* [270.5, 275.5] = 6.501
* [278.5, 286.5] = 6.944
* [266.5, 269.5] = 6.69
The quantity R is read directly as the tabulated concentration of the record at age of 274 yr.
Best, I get 6.501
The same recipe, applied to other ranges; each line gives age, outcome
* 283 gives 7.349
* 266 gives 7.162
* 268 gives 6.904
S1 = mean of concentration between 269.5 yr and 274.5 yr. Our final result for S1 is 6.65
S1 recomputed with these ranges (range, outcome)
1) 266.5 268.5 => 7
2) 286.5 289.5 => 7.83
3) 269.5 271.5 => 6.78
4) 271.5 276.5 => 6.64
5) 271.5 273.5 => 6.6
